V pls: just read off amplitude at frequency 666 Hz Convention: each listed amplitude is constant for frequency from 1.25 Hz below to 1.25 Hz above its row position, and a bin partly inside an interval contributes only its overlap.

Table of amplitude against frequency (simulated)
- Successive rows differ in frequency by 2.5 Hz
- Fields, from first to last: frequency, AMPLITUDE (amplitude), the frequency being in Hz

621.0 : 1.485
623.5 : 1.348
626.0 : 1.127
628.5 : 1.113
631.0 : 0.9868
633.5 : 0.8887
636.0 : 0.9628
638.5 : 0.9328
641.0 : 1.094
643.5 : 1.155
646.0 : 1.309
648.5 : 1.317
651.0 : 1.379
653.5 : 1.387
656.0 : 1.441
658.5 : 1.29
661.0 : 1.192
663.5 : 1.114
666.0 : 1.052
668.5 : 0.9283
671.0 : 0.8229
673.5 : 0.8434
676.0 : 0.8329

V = 1.052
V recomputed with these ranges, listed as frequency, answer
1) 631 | 0.9868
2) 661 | 1.192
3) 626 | 1.127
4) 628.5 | 1.113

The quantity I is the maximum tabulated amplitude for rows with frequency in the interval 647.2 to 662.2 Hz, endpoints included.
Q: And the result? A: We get 1.441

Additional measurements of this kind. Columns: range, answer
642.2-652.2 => 1.379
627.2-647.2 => 1.309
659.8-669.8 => 1.192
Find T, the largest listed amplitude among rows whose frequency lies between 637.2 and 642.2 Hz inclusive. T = 1.094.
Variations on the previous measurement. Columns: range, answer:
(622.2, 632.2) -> 1.348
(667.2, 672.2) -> 0.9283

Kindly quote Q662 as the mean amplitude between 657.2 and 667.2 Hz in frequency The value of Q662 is 1.16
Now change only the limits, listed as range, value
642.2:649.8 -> 1.26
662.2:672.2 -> 0.981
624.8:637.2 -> 1.02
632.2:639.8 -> 0.93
